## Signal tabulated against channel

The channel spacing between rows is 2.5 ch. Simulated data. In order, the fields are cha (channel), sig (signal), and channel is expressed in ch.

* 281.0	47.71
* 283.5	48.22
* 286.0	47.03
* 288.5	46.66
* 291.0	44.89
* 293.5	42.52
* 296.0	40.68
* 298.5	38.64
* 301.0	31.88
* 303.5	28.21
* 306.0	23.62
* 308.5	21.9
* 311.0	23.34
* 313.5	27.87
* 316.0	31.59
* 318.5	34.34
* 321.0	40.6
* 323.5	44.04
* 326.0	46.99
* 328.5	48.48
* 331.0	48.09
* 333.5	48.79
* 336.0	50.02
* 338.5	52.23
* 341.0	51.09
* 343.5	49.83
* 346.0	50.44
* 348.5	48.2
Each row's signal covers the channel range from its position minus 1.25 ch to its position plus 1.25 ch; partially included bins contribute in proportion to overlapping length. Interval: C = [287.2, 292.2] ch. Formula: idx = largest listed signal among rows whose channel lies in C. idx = 46.66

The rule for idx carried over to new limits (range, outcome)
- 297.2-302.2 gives 38.64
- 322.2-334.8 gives 48.79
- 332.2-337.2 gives 50.02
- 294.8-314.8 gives 40.68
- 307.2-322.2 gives 40.6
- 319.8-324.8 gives 44.04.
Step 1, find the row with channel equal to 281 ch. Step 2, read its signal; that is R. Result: 47.71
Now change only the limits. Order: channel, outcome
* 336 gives 50.02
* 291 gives 44.89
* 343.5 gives 49.83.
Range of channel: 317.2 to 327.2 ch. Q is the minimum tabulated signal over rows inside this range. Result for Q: 34.34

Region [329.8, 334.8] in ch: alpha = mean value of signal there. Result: 48.5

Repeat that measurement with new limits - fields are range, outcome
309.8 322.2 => 31.5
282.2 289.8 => 47.3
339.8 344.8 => 50.5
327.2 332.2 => 48.3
